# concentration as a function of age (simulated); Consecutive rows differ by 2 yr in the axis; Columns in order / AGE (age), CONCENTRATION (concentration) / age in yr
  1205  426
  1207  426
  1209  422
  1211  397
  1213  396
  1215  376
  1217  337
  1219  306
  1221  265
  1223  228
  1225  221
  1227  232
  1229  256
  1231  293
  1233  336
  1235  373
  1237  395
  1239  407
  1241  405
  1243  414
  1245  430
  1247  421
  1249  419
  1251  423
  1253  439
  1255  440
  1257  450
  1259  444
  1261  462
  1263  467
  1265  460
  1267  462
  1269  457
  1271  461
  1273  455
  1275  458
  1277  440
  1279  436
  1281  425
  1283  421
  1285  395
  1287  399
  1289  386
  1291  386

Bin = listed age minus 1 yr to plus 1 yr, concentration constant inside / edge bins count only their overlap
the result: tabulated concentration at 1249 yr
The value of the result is 419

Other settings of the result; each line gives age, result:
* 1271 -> 461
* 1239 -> 407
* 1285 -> 395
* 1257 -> 450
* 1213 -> 396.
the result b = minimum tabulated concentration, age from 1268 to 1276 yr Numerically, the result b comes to 455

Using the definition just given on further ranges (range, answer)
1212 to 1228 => 221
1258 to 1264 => 444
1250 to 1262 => 423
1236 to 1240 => 395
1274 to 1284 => 421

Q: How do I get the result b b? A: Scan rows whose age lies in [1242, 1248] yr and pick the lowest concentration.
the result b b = 414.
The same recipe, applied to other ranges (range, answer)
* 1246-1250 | 419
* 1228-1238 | 256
